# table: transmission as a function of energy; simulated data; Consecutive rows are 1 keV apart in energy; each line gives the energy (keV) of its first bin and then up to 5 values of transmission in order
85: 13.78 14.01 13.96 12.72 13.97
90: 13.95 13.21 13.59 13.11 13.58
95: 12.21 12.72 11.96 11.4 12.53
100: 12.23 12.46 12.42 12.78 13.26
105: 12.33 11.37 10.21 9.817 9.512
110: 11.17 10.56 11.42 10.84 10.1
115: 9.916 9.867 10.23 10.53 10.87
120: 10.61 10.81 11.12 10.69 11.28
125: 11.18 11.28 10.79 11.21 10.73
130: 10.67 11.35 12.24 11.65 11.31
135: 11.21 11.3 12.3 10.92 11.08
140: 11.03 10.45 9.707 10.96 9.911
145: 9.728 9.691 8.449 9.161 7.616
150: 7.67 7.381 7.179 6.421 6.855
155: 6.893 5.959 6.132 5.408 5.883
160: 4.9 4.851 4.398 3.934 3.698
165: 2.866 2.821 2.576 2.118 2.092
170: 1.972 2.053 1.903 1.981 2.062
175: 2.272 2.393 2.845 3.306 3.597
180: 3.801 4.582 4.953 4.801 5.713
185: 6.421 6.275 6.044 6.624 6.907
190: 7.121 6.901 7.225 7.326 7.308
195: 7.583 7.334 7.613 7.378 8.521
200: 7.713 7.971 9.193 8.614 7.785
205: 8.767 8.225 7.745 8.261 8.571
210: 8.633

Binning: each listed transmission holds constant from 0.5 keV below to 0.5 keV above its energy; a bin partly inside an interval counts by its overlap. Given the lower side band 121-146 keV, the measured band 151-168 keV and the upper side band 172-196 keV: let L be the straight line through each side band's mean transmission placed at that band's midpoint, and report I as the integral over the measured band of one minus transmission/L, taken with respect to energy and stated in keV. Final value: 6.4 keV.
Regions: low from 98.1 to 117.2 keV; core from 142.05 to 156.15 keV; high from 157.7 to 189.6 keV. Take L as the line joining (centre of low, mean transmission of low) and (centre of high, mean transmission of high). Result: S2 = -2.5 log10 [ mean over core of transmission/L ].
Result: -0.22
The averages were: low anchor 11.2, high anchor 3.94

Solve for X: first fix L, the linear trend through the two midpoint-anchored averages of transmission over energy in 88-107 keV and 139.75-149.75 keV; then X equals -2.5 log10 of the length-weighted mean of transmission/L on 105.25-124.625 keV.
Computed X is 0.09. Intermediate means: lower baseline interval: 12.7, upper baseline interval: 9.59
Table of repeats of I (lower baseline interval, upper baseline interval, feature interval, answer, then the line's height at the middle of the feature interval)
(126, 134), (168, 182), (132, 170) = 0.9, 7.28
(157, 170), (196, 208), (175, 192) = 2.9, 6.05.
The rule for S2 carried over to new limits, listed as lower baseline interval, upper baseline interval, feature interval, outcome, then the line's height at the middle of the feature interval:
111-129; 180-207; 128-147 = -0.10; 9.87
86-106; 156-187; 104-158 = -0.18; 8.67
